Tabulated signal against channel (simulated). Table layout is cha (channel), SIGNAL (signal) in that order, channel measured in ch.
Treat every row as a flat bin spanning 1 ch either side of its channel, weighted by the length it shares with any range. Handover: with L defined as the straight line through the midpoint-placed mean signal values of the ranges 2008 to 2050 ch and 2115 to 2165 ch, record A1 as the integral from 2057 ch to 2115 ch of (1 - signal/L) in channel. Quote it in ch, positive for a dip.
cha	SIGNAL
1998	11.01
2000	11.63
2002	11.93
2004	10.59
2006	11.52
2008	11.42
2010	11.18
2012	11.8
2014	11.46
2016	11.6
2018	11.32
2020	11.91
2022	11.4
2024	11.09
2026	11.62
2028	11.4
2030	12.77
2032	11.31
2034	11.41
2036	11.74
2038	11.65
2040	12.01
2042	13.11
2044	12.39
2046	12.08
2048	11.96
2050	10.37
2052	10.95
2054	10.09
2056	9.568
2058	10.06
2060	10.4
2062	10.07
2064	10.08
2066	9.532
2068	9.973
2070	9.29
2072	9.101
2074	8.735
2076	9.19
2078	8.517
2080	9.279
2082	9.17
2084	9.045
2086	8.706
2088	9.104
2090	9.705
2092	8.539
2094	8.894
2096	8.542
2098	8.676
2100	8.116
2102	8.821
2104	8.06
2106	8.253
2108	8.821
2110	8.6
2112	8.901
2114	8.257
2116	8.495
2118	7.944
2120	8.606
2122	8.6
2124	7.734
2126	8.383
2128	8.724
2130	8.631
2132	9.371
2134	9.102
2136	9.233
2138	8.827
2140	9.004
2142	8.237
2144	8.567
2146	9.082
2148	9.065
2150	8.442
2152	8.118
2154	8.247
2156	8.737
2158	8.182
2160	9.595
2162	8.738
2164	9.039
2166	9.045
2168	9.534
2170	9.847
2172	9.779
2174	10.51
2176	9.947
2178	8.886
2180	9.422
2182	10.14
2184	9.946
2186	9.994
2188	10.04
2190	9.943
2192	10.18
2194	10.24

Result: 6.3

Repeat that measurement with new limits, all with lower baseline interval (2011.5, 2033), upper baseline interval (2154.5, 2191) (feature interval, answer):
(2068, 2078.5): 1.7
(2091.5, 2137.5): 7.7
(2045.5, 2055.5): 0.2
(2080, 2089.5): 1.5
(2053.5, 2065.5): 1.1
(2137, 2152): 1.8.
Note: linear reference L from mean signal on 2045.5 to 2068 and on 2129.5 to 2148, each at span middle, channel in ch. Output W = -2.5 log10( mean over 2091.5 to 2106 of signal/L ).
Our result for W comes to 0.14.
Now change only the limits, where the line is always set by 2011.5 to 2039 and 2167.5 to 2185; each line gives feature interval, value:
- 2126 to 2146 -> 0.162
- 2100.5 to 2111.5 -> 0.241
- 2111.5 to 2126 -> 0.247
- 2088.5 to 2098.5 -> 0.209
